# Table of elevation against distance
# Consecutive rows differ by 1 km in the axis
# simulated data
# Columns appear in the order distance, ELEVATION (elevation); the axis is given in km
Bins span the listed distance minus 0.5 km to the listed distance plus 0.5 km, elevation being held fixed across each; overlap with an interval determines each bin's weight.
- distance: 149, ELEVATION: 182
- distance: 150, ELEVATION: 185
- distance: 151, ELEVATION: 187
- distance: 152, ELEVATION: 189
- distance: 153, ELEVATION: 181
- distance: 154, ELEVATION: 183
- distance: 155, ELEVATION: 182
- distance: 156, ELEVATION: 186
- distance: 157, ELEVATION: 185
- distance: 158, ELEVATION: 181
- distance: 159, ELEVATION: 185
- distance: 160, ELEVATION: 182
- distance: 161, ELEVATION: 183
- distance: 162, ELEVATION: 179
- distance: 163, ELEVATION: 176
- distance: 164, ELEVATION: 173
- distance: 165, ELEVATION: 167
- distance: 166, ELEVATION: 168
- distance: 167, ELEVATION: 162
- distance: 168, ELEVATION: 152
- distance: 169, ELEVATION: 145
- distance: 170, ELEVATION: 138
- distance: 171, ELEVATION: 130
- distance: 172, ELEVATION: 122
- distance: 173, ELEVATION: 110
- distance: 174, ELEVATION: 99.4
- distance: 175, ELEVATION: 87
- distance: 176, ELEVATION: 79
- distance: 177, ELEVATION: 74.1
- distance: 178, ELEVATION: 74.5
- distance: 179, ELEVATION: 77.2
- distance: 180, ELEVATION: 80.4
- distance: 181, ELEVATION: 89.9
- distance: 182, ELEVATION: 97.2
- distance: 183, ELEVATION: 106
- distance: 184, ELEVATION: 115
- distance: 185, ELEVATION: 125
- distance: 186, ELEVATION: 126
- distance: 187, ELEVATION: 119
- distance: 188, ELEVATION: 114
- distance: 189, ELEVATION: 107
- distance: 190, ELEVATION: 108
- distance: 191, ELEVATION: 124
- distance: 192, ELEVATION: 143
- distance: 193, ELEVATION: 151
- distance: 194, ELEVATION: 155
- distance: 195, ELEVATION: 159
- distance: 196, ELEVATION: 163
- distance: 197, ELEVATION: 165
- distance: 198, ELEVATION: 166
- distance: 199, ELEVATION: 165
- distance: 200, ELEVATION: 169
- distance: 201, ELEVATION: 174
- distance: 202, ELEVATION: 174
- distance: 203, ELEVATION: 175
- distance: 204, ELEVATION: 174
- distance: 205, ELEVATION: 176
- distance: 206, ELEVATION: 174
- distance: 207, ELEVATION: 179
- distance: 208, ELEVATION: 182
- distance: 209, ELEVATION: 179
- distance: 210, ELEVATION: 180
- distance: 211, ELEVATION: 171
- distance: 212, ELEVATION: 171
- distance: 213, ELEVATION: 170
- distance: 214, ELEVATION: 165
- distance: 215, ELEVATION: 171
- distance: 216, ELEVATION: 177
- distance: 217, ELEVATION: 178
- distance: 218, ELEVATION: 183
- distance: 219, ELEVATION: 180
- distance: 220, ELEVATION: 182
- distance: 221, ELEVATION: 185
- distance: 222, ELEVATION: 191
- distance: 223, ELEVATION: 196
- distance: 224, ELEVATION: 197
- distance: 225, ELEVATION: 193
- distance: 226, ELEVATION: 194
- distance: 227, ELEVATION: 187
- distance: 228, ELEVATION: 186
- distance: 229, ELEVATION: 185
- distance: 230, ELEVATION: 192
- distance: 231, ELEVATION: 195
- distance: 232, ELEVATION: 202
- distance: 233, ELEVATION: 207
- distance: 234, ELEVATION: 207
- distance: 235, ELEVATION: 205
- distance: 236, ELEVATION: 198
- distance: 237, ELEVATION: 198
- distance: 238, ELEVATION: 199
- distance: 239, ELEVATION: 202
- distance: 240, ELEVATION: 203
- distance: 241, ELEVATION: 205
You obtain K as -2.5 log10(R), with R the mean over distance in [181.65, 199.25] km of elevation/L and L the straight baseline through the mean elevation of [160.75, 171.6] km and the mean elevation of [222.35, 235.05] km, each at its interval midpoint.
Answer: 0.29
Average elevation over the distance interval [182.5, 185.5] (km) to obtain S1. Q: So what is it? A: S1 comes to 115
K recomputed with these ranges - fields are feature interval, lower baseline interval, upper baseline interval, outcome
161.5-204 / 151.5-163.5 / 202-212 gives 0.32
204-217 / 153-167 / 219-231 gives 0.07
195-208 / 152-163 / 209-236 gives 0.09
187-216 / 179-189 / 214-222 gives -0.12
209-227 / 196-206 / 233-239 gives 0.03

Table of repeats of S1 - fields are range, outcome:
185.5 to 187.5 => 122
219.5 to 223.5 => 188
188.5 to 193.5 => 127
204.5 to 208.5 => 178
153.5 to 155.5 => 182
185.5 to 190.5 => 115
